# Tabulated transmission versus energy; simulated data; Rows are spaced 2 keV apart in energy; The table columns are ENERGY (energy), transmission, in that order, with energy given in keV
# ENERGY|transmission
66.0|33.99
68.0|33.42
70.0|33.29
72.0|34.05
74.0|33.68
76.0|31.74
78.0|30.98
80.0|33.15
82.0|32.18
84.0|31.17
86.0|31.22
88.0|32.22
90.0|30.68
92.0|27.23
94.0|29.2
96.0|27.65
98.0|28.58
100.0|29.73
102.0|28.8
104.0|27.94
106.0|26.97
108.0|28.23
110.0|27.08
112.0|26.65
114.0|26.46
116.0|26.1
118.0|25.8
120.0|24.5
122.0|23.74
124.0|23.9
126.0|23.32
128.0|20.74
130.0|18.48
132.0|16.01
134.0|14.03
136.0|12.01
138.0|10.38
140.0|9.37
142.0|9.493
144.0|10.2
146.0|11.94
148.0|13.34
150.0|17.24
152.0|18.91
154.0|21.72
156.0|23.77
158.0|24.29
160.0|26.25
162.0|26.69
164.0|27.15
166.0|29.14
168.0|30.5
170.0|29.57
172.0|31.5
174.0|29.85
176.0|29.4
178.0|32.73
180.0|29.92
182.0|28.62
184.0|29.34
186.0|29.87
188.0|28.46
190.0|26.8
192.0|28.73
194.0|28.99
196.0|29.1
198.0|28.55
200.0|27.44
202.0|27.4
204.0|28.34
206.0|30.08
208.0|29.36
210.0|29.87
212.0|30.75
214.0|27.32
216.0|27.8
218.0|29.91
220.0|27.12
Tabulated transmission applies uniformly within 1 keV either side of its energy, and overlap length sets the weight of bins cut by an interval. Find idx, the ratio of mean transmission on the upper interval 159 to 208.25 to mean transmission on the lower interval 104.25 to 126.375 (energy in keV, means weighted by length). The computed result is 1.12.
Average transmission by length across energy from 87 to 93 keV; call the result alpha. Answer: 30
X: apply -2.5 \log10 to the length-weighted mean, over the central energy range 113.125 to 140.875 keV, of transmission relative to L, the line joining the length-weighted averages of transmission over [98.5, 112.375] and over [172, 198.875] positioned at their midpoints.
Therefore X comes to 0.40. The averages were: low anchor 28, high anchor 29.3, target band 19.6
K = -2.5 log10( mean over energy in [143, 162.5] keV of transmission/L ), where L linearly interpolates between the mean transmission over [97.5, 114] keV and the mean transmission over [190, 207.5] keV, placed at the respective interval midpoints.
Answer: 0.41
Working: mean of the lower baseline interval 27.9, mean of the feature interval 19.2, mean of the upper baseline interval 28.5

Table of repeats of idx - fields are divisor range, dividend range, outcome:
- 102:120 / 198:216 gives 1.07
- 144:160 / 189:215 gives 1.53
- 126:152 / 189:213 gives 2.03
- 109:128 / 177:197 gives 1.17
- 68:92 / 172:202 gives 0.91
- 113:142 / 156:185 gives 1.49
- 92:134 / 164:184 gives 1.19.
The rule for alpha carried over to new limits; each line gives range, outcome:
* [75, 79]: 31.4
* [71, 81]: 32.7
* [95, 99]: 28.1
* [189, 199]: 28.4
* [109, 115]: 26.7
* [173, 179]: 30.7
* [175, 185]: 30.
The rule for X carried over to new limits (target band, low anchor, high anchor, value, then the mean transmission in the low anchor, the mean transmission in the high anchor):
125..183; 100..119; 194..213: 0.29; 27.3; 29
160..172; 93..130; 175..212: -0.02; 26.2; 29.1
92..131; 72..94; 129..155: -0.14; 31.4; 14.1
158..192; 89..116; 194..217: -0.02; 28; 28.7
